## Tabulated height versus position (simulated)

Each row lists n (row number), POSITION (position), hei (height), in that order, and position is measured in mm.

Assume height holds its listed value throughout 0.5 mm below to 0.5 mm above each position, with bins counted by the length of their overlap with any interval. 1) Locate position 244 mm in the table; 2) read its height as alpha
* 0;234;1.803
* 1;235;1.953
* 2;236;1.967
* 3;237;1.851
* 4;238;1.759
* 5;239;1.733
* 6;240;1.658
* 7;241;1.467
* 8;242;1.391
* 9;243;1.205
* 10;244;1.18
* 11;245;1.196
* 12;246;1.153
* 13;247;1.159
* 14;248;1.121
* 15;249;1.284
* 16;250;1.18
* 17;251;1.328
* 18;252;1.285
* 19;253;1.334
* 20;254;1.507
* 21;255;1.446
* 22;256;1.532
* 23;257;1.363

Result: 1.18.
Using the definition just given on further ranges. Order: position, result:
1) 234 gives 1.803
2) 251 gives 1.328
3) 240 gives 1.658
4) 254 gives 1.507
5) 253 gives 1.334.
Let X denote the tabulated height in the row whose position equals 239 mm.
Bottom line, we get 1.733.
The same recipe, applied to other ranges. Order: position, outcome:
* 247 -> 1.159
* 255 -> 1.446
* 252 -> 1.285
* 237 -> 1.851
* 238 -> 1.759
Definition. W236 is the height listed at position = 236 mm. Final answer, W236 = 1.967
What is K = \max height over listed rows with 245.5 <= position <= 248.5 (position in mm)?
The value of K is 1.159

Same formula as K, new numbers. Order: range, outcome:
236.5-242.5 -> 1.851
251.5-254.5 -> 1.507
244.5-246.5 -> 1.196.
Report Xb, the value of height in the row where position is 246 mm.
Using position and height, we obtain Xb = 1.153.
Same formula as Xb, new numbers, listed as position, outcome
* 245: 1.196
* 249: 1.284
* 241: 1.467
